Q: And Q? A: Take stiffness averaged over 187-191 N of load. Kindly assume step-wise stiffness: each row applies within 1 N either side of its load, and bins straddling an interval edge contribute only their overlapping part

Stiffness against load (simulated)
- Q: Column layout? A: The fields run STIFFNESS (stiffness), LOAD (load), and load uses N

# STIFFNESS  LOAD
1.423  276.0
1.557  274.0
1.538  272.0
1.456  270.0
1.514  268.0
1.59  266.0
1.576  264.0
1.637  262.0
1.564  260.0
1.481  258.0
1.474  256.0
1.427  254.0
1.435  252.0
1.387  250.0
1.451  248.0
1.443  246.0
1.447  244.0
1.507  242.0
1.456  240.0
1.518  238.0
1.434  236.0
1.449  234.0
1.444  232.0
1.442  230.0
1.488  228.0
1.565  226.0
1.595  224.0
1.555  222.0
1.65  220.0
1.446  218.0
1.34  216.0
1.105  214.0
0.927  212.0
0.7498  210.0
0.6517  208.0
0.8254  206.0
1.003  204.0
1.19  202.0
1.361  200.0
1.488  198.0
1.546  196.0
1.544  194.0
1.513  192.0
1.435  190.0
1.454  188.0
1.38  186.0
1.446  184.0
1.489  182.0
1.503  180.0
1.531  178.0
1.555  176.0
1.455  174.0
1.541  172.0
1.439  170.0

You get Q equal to 1.44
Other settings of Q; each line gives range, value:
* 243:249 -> 1.45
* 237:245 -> 1.48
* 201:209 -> 0.918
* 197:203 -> 1.35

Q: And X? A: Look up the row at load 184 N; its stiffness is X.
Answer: 1.446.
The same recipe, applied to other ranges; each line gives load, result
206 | 0.8254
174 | 1.455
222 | 1.555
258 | 1.481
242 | 1.507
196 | 1.546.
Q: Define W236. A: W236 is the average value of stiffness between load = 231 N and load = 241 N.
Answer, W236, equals 1.46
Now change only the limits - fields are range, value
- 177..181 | 1.52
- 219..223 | 1.6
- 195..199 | 1.52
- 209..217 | 1.03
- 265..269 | 1.55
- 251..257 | 1.45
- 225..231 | 1.5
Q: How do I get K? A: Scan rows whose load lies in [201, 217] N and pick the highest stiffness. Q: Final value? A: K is 1.34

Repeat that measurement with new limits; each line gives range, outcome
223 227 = 1.595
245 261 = 1.564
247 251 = 1.451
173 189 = 1.555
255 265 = 1.637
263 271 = 1.59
